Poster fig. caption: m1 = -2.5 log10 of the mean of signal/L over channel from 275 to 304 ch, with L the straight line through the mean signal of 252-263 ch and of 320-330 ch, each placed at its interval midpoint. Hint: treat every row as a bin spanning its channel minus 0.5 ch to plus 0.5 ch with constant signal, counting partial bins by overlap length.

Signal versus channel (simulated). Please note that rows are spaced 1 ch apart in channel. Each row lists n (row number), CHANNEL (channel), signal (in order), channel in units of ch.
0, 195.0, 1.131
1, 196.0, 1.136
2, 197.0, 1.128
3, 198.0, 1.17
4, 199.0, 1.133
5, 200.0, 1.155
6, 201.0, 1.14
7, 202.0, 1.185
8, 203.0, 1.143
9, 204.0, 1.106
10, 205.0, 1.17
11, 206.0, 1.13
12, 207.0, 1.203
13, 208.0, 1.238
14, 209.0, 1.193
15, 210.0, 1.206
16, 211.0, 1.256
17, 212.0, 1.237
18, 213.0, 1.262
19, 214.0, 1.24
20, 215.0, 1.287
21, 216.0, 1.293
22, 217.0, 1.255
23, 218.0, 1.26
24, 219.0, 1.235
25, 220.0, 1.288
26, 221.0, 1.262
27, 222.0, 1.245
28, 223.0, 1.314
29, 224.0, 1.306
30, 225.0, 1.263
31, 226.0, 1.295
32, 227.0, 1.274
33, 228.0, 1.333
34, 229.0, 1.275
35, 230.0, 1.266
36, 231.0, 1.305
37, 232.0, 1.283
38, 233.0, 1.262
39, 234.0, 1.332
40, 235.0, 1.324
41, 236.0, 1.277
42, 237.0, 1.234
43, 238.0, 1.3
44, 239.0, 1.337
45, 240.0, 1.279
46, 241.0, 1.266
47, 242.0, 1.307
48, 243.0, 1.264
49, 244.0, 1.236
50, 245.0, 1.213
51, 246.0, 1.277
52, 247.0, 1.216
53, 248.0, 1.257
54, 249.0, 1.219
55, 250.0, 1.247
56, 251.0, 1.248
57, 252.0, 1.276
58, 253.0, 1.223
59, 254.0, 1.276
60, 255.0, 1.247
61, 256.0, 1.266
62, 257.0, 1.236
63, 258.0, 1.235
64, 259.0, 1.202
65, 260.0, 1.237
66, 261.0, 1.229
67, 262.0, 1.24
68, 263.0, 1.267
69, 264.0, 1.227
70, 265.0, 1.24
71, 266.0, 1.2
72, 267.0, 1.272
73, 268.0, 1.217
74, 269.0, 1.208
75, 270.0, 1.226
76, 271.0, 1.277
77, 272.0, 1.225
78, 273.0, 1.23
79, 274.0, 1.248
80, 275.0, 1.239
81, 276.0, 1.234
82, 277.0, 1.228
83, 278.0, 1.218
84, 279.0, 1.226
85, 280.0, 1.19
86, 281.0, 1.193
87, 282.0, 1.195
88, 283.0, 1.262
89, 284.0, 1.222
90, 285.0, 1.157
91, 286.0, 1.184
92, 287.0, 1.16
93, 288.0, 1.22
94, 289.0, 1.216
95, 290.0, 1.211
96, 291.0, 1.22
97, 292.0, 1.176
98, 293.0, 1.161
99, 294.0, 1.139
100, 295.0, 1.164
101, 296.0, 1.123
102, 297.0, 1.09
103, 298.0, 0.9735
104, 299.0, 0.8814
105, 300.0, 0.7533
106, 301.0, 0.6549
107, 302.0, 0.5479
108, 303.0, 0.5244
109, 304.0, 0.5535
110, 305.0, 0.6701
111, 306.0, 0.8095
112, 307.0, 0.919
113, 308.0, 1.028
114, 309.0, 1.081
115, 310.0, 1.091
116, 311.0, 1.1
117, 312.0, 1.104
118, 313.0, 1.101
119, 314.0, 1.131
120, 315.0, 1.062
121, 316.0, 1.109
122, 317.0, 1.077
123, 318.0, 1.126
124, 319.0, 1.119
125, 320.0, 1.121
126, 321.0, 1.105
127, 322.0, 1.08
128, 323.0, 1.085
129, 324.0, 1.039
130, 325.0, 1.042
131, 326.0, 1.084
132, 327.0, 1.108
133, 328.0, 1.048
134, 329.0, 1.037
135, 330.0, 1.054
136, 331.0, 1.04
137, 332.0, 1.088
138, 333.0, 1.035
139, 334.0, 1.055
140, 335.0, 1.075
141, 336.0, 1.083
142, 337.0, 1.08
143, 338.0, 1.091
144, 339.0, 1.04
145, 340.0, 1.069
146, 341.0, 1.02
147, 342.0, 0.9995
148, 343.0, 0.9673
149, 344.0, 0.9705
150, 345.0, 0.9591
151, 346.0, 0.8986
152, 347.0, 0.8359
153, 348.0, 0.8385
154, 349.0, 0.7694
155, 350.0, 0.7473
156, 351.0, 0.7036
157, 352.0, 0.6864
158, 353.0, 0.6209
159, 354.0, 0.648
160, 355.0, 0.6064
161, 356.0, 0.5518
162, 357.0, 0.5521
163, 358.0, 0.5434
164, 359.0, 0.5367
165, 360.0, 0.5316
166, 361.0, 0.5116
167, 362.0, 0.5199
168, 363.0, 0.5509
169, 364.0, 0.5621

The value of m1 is 0.078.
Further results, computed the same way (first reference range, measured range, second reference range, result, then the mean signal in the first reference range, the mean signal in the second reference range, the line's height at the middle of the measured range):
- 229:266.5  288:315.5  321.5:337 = 0.15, 1.26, 1.06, 1.13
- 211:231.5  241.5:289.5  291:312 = -0.14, 1.27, 0.933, 1.09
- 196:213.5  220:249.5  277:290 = -0.08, 1.18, 1.2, 1.19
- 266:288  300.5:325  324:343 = 0.15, 1.22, 1.06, 1.12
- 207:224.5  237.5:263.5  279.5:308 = -0.09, 1.26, 1.02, 1.15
